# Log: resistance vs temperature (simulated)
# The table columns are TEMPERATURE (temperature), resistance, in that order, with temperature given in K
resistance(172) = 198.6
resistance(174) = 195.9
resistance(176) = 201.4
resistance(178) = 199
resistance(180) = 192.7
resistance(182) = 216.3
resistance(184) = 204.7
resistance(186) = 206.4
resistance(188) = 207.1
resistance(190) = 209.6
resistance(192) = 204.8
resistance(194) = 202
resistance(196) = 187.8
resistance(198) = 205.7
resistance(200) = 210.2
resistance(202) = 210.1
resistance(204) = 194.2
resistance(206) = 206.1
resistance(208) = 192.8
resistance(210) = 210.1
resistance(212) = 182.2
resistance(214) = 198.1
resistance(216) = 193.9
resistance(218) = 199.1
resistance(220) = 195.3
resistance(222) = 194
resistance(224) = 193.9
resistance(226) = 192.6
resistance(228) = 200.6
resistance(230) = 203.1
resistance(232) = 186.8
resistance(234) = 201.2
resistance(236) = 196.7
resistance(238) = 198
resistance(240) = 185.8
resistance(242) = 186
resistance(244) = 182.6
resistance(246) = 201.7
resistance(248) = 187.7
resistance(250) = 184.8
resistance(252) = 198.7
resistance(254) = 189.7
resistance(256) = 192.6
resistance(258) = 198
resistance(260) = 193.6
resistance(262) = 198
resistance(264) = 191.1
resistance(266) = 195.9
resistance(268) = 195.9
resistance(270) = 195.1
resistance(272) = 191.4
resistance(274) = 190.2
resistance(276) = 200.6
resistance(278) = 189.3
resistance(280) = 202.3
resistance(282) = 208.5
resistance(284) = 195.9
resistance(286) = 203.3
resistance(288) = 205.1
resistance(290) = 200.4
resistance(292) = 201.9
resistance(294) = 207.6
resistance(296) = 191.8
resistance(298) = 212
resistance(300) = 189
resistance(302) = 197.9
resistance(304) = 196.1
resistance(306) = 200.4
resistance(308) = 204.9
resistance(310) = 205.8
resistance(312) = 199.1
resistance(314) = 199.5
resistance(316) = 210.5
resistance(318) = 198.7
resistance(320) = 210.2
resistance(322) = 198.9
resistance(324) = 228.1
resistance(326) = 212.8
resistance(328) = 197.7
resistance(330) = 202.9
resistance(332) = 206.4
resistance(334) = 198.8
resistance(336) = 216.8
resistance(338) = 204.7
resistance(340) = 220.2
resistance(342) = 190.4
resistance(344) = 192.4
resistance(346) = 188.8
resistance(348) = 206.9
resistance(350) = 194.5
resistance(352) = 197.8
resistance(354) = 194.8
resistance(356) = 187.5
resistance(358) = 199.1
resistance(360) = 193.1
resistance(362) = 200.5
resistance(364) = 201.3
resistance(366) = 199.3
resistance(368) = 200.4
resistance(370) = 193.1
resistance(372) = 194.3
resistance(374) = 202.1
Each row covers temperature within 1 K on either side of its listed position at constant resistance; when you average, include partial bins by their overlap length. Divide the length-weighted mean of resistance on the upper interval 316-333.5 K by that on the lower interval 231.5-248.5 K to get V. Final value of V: 1.1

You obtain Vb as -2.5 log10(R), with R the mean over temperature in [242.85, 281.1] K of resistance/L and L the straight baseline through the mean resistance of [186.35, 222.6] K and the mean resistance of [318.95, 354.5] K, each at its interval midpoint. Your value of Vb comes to 0.045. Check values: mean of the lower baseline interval 200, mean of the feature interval 194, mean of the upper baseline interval 204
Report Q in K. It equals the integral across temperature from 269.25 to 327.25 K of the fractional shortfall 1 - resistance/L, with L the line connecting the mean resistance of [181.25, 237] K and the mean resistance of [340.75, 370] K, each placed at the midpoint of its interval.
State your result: -1.1 K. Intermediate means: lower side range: 200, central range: 202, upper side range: 196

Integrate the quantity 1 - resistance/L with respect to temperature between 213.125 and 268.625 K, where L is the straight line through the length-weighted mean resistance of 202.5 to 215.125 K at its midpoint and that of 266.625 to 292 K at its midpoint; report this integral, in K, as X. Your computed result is 1.09 K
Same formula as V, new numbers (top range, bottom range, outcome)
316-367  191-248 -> 1.03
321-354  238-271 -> 1.06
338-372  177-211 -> 0.97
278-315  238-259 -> 1.05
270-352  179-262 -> 1.02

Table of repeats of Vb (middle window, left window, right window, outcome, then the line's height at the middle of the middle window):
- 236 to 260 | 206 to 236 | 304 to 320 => 0.04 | 198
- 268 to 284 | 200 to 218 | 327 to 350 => 0.02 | 201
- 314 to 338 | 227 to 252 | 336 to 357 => -0.05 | 198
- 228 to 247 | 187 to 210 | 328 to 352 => 0.05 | 203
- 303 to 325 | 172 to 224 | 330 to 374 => -0.03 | 200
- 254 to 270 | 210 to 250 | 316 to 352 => 0.01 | 197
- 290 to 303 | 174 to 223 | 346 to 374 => -0.01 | 199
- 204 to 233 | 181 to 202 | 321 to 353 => 0.05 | 205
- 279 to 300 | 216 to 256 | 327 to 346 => -0.02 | 198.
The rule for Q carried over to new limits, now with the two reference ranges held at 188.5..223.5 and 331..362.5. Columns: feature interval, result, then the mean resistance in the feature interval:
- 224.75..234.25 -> 0.2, 196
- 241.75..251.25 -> 0.5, 189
